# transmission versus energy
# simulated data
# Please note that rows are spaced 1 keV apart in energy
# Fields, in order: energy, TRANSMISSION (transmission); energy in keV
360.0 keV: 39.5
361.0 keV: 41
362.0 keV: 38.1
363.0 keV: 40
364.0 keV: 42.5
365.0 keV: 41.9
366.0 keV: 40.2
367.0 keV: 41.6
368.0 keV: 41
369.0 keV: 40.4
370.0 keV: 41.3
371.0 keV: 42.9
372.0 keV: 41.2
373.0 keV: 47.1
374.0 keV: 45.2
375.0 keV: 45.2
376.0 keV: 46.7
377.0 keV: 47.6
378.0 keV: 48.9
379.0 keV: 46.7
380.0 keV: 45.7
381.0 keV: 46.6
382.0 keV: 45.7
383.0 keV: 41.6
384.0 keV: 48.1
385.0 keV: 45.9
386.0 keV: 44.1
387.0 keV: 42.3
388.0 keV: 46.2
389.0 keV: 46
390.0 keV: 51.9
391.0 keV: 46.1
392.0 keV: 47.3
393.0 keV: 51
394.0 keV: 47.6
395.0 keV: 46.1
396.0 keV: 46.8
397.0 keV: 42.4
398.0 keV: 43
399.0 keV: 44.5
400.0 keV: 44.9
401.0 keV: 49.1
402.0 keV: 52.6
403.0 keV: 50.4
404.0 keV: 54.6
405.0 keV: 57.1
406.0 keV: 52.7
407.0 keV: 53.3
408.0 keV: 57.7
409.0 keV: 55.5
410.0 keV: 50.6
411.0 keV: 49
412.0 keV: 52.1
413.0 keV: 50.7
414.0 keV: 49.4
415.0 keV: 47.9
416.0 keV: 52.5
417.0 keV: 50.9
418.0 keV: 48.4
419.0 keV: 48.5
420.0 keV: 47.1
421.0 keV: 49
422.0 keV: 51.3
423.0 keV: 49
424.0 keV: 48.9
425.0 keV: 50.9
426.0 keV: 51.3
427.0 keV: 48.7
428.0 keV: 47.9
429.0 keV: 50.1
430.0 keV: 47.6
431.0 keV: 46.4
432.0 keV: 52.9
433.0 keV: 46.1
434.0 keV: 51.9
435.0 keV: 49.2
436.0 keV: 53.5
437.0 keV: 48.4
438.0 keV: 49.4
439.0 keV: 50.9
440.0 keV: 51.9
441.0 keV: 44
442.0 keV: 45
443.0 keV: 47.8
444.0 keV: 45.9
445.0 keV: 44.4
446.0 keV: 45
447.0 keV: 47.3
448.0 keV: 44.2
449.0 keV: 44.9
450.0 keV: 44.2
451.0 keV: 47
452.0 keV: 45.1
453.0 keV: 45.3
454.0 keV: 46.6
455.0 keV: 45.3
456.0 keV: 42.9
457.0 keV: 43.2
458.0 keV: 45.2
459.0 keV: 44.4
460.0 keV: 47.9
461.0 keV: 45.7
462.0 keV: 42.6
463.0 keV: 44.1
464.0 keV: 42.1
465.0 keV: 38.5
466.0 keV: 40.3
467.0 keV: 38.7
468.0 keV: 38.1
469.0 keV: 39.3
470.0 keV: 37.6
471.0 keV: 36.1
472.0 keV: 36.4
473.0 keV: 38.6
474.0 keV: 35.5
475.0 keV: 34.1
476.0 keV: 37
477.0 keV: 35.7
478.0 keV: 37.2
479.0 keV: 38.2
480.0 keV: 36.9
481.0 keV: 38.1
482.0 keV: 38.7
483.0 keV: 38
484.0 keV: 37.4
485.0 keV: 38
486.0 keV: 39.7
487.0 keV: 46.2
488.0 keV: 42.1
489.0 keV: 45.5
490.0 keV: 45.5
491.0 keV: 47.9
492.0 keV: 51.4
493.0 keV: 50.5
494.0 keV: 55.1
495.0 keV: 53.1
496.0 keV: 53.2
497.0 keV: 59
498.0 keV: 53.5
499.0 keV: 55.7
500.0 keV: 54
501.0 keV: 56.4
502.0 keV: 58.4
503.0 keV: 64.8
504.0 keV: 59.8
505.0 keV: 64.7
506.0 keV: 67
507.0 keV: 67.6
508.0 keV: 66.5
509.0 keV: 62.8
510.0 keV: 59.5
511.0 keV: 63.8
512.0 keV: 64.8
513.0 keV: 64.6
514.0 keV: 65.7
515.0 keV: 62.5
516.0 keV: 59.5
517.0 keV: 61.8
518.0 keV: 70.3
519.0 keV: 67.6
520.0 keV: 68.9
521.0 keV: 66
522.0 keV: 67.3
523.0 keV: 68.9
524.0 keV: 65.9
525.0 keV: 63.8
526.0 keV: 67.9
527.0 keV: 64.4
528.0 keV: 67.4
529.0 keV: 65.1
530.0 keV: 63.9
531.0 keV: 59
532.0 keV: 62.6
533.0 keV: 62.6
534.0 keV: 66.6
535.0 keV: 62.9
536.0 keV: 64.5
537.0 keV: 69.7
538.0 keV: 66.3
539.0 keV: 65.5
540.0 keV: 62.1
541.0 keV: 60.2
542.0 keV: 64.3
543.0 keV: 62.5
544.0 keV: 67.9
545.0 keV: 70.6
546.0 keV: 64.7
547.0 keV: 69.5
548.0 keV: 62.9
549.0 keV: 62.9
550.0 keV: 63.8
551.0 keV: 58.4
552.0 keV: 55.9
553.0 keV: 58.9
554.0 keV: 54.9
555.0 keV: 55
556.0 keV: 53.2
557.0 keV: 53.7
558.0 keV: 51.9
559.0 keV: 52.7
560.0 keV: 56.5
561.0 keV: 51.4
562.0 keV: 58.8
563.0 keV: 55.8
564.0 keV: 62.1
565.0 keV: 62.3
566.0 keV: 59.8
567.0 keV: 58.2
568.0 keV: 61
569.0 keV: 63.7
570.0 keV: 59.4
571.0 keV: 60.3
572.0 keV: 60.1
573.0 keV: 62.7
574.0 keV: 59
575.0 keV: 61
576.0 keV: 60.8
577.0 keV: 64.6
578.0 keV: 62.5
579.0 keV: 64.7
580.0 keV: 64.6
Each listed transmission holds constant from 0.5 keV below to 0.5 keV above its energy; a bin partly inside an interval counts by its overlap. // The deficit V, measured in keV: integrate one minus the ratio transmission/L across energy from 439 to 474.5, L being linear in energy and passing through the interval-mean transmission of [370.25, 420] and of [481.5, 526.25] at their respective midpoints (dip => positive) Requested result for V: 6.6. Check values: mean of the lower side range 48.1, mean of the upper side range 57.3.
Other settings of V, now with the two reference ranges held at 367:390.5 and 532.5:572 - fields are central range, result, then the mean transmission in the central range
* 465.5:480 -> 4.4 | 37.3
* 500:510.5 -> -1.1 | 62.3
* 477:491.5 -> 3.8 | 40.5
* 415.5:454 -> 1.5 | 48.2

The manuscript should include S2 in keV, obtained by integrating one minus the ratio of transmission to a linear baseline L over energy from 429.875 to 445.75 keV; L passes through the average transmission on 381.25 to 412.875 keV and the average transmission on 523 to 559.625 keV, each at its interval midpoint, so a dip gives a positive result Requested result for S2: 1.2 keV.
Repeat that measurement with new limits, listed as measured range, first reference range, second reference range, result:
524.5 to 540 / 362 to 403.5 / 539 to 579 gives -1.8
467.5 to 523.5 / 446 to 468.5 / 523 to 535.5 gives 3.7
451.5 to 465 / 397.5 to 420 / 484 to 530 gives 2.6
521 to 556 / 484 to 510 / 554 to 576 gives -4.5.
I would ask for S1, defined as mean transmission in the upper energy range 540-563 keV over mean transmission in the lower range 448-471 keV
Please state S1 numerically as 1.38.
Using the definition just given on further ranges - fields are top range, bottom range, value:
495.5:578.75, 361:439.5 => 1.30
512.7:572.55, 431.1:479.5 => 1.43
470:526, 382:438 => 1.08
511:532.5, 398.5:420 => 1.28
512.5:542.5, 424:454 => 1.36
